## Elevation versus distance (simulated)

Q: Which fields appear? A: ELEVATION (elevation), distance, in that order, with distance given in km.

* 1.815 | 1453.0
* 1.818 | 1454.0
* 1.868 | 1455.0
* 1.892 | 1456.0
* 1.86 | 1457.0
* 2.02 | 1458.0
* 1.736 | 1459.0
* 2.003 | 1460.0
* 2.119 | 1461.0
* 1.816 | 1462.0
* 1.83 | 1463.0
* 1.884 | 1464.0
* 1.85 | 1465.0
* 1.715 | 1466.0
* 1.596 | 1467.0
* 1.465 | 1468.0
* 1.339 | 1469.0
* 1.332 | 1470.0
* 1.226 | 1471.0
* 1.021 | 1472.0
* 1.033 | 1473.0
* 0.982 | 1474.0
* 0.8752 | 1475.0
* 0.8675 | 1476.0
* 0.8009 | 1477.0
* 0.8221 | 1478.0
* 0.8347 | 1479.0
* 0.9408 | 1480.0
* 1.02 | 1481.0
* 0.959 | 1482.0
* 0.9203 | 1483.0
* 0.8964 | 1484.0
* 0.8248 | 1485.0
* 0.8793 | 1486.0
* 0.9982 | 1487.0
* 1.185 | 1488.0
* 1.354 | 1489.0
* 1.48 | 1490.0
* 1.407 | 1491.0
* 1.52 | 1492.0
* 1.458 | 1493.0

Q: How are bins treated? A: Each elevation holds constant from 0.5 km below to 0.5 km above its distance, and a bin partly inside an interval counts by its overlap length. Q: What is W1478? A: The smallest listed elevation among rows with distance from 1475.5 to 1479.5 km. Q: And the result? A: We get 0.8009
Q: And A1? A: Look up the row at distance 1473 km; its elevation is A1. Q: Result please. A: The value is 1.033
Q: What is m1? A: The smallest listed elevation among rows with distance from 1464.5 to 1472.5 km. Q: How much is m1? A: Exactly 1.021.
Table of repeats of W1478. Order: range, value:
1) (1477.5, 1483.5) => 0.8221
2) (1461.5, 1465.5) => 1.816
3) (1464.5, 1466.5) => 1.715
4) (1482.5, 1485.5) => 0.8248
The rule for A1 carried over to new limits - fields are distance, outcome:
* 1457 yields 1.86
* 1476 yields 0.8675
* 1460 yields 2.003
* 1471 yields 1.226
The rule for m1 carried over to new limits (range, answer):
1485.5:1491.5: 0.8793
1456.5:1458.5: 1.86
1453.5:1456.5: 1.818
